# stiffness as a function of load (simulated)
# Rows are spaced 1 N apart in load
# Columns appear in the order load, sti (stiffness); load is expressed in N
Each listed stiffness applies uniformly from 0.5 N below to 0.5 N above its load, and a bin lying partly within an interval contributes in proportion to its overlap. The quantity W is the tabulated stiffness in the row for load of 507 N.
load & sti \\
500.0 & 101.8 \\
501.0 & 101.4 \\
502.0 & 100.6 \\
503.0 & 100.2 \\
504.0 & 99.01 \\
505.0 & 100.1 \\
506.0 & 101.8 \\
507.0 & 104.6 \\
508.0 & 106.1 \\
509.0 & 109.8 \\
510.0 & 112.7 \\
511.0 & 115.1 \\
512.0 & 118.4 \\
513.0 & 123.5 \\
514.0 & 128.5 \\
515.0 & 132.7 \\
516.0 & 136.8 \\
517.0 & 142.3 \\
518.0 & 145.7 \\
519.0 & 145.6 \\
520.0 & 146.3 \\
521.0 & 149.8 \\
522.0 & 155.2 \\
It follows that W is 104.6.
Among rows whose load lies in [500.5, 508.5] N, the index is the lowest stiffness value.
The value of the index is 99.01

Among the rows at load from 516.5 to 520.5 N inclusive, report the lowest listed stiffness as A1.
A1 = 142.3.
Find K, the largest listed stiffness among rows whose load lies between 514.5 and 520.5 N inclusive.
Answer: 146.3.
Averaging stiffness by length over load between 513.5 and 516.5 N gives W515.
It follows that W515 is 133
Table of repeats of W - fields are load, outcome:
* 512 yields 118.4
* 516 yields 136.8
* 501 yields 101.4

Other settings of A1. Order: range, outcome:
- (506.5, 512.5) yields 104.6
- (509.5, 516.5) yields 112.7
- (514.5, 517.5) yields 132.7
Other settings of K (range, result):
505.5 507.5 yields 104.6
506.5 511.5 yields 115.1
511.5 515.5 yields 132.7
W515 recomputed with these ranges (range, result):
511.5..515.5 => 126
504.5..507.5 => 102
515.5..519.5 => 143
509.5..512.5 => 115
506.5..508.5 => 105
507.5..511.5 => 111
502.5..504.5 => 99.6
